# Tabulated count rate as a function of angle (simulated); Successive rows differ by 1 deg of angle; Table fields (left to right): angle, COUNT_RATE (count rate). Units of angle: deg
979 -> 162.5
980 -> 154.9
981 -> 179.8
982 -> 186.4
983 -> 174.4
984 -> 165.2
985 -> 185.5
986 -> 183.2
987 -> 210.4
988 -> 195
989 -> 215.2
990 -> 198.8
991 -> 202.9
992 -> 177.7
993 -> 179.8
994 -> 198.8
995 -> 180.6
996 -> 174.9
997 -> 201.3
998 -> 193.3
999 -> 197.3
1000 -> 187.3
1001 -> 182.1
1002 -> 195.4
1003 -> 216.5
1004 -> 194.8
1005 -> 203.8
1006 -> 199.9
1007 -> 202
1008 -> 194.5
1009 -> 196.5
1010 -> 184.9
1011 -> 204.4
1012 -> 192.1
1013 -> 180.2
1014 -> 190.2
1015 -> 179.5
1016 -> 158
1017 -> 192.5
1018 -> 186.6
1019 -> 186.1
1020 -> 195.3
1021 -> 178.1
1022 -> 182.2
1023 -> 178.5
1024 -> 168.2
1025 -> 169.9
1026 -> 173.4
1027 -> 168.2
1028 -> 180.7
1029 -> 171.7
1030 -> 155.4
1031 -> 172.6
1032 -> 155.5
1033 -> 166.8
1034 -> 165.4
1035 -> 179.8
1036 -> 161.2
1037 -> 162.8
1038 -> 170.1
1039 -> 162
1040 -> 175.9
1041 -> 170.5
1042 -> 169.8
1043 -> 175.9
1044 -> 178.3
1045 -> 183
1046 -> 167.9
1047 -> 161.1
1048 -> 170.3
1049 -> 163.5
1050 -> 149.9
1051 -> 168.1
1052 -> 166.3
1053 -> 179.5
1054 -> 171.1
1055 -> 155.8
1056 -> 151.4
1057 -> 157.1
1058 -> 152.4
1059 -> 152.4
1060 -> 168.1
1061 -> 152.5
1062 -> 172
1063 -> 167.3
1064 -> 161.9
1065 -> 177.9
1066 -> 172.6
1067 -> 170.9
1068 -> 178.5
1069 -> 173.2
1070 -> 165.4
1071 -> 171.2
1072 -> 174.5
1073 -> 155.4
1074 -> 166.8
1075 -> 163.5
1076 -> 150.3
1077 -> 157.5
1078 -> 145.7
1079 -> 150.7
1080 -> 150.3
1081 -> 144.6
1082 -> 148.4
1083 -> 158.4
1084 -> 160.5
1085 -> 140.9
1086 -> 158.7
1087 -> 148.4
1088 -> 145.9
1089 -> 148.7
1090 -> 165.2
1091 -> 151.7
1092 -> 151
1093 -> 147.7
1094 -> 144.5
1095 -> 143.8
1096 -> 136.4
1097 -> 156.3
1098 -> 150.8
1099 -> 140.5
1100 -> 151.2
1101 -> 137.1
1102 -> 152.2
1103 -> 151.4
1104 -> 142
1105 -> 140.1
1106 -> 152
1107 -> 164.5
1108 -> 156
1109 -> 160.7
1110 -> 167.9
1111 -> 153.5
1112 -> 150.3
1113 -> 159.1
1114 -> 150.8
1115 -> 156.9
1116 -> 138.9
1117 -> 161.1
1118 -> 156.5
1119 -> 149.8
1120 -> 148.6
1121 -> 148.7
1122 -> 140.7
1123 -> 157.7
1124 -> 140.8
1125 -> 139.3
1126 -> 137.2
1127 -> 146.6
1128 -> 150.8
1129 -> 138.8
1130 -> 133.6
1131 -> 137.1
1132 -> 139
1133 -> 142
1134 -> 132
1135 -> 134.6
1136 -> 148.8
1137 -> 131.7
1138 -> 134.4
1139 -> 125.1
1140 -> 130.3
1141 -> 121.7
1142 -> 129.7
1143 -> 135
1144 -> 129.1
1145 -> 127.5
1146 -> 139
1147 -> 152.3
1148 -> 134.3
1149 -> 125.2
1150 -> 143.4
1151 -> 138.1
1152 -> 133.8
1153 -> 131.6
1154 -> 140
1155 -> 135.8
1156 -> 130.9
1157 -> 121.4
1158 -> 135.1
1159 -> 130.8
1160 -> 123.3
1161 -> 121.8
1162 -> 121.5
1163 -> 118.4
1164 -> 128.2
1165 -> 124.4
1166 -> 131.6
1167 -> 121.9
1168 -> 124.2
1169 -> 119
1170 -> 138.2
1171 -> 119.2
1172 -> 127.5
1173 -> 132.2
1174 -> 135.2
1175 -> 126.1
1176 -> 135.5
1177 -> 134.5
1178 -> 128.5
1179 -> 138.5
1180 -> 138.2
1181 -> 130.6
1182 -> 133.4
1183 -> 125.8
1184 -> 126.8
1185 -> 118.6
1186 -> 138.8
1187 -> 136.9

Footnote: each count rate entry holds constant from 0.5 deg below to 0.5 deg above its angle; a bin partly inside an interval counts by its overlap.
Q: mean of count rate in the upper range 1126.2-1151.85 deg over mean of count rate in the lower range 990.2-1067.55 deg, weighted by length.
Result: 0.77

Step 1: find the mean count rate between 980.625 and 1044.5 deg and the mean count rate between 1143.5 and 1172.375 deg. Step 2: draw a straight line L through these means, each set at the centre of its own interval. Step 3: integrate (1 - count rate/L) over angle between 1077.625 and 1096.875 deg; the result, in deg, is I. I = 0.7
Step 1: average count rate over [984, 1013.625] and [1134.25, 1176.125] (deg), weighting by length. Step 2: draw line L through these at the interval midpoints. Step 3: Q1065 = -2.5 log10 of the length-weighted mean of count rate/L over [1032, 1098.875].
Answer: 0.038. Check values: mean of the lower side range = 194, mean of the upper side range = 131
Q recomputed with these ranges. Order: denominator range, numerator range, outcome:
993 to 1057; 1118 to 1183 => 0.75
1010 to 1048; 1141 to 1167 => 0.75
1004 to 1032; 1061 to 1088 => 0.88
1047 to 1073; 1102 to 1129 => 0.91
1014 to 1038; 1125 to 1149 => 0.78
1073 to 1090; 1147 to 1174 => 0.85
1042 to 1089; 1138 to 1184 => 0.80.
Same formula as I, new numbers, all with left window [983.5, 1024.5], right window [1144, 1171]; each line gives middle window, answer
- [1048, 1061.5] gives 0.7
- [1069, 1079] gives 0.1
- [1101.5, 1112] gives -0.3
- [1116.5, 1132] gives -0.3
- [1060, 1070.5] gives -0.2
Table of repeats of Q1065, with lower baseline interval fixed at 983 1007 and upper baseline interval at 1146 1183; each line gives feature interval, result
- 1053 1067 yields 0.04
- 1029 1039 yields 0.08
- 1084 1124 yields 0.01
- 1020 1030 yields 0.04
